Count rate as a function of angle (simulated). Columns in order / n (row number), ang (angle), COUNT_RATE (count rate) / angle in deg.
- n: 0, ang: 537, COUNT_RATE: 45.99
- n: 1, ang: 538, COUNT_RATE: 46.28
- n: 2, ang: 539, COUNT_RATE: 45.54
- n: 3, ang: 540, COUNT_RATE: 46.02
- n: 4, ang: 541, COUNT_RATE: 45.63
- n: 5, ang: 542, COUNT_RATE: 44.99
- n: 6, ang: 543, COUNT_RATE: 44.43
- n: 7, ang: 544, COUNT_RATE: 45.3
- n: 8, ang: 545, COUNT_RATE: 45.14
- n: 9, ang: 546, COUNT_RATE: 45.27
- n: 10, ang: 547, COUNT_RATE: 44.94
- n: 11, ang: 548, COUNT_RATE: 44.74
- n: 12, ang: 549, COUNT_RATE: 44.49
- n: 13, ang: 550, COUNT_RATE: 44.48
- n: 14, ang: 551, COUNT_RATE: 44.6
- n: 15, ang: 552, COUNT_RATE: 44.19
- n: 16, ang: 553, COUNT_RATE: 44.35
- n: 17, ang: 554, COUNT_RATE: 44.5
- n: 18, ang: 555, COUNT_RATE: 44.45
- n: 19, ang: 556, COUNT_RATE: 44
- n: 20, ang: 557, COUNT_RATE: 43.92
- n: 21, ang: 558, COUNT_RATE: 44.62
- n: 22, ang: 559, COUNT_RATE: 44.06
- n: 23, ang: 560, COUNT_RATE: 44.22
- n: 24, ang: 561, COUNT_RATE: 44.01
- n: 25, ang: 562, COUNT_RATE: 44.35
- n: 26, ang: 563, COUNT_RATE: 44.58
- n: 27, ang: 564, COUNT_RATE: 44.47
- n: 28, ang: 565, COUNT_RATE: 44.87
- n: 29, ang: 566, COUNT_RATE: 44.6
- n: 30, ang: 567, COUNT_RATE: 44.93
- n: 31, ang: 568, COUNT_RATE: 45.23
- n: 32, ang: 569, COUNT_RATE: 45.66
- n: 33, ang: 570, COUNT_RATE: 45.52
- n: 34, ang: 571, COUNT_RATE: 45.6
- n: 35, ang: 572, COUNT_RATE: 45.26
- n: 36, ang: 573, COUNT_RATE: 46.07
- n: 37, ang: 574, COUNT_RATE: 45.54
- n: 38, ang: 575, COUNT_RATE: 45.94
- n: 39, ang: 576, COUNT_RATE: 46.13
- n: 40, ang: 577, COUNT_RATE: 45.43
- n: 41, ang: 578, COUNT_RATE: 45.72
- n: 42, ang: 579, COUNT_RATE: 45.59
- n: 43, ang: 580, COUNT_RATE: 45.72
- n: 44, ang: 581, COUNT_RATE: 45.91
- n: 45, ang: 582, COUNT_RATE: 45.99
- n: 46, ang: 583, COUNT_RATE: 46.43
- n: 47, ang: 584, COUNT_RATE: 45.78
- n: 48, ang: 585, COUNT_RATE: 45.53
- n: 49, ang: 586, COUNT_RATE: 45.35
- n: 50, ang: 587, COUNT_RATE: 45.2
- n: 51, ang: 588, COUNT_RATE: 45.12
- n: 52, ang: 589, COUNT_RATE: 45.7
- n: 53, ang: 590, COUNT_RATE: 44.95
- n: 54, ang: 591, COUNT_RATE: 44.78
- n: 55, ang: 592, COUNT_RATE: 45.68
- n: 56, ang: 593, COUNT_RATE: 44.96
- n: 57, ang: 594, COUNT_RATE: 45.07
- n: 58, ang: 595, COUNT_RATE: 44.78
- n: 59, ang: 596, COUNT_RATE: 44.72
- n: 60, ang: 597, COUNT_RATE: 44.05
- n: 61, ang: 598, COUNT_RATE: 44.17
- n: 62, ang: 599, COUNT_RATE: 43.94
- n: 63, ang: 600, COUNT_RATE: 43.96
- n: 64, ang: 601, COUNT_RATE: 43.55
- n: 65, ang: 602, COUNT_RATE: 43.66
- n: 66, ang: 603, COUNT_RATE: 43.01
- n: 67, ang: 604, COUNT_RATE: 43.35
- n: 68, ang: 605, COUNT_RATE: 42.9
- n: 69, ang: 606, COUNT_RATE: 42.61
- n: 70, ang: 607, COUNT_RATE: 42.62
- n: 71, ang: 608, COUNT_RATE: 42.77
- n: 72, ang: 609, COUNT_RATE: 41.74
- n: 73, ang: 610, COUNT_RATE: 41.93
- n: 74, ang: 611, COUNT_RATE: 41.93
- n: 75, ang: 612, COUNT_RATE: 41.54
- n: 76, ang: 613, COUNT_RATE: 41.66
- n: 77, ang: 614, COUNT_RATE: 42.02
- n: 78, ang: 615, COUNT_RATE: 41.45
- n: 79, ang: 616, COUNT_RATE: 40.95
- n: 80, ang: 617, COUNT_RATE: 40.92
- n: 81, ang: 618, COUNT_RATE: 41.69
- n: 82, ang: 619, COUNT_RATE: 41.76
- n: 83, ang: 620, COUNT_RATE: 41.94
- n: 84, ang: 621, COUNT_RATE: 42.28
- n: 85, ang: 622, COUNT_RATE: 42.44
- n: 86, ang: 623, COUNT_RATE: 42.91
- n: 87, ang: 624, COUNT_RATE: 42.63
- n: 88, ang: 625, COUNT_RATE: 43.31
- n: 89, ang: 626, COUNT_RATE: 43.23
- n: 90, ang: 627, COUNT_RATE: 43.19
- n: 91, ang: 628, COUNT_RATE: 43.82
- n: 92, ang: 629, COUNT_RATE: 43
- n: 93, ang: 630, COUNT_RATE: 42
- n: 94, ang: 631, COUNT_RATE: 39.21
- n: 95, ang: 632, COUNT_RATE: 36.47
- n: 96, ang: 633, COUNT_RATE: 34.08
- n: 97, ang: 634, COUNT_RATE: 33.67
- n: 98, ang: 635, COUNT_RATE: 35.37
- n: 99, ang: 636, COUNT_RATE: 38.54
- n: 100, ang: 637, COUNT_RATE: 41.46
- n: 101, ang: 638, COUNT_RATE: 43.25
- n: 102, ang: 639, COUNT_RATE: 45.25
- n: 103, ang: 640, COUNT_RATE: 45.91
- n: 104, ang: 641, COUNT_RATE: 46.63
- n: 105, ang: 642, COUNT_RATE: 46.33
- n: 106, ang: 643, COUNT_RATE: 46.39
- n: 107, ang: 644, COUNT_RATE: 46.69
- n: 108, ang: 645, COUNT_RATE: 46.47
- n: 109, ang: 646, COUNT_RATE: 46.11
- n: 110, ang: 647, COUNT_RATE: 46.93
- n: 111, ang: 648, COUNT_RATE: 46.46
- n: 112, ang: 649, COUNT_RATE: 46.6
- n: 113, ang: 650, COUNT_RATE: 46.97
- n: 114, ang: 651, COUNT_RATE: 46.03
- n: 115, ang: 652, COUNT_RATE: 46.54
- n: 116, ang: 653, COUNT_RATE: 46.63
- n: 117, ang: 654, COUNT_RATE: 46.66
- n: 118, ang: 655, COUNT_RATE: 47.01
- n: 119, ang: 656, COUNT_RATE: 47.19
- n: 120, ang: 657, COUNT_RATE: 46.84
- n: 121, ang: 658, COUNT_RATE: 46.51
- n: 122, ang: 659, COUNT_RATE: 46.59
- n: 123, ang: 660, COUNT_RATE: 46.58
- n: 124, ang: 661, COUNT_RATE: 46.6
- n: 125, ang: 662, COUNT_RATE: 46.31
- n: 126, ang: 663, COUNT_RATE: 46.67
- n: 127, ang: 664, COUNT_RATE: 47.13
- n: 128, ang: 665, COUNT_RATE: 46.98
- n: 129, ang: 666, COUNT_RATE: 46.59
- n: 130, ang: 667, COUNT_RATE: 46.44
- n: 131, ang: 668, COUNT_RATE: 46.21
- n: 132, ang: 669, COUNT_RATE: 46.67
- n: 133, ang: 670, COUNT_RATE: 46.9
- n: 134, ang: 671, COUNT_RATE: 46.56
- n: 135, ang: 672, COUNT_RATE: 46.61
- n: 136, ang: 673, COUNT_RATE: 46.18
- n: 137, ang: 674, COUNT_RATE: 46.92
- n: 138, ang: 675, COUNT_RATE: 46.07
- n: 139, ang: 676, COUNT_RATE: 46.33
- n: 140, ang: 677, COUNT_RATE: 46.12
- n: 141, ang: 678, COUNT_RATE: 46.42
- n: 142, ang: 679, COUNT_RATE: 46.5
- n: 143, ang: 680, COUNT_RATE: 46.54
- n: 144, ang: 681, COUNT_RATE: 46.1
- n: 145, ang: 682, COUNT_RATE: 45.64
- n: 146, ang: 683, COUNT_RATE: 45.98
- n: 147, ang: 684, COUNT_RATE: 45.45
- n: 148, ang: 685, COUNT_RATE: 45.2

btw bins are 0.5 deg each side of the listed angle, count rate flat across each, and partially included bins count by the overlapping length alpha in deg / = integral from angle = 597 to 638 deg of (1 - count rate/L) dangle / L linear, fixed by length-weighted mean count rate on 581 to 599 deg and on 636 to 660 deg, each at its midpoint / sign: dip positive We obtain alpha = 3.53 deg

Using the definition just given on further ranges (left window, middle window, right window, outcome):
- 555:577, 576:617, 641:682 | 1.3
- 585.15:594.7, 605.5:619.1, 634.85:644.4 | 0.8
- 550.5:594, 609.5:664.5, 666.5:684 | 2.7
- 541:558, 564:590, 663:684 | -0.3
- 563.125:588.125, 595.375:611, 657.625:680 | 0.9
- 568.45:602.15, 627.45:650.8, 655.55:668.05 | 1.7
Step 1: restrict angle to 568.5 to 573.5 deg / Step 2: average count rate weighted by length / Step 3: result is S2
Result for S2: 45.6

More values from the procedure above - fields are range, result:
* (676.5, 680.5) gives 46.4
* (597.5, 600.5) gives 44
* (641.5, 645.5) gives 46.5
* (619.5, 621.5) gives 42.1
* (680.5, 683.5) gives 45.9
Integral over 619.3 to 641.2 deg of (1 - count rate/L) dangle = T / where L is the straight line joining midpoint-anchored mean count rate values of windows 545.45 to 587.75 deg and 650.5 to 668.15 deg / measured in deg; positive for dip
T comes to 2.3 deg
